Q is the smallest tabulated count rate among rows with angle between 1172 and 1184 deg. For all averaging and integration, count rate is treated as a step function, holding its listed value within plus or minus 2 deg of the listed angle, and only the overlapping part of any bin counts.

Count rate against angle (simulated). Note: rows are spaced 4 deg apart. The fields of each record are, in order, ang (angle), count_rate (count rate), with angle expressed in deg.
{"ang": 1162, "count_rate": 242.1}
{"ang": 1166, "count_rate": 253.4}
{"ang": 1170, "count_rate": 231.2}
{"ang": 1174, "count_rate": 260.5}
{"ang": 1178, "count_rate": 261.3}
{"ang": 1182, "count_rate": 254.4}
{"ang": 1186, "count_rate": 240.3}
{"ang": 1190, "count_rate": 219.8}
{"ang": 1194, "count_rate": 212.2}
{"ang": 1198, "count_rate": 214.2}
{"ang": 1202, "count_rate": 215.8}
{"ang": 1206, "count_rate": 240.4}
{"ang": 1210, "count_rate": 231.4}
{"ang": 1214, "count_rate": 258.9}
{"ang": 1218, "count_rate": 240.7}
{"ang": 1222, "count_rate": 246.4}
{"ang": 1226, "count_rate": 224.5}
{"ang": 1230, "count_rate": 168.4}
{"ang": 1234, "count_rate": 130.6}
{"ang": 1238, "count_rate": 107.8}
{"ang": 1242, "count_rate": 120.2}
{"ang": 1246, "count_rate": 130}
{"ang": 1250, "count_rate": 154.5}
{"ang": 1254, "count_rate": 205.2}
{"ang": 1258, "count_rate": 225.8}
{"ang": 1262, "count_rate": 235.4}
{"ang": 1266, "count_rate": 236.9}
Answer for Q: 254.4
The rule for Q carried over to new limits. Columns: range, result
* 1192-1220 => 212.2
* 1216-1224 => 240.7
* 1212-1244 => 107.8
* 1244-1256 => 130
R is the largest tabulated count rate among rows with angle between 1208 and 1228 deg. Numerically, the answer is 258.9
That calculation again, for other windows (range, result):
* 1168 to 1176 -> 260.5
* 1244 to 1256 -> 205.2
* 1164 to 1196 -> 261.3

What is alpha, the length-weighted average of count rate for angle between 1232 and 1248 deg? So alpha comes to 122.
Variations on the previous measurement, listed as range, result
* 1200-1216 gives 237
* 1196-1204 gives 215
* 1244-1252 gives 142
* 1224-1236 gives 174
